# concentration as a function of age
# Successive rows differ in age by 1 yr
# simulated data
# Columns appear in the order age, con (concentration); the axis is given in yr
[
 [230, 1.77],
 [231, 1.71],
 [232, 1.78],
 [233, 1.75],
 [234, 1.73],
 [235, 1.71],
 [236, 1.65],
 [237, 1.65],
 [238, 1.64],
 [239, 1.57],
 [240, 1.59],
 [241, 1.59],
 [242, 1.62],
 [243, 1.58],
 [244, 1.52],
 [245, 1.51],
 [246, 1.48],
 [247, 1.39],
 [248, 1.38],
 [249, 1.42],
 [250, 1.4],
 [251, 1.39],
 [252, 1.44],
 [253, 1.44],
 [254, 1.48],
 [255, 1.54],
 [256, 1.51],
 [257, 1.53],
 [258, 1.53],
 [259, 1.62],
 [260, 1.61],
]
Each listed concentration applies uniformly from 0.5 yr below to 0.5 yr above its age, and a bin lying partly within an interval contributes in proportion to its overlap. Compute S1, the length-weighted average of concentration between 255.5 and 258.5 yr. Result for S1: 1.52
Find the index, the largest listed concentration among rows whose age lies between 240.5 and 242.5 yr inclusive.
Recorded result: 1.62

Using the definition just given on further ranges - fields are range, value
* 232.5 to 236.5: 1.75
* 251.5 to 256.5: 1.54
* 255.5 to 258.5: 1.53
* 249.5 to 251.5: 1.4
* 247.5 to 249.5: 1.42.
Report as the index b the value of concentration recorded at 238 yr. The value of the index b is 1.64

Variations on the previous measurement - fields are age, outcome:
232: 1.78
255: 1.54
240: 1.59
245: 1.51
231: 1.71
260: 1.61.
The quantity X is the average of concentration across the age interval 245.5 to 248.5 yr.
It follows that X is 1.42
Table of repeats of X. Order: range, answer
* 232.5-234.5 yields 1.74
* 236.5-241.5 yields 1.61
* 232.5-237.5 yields 1.7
